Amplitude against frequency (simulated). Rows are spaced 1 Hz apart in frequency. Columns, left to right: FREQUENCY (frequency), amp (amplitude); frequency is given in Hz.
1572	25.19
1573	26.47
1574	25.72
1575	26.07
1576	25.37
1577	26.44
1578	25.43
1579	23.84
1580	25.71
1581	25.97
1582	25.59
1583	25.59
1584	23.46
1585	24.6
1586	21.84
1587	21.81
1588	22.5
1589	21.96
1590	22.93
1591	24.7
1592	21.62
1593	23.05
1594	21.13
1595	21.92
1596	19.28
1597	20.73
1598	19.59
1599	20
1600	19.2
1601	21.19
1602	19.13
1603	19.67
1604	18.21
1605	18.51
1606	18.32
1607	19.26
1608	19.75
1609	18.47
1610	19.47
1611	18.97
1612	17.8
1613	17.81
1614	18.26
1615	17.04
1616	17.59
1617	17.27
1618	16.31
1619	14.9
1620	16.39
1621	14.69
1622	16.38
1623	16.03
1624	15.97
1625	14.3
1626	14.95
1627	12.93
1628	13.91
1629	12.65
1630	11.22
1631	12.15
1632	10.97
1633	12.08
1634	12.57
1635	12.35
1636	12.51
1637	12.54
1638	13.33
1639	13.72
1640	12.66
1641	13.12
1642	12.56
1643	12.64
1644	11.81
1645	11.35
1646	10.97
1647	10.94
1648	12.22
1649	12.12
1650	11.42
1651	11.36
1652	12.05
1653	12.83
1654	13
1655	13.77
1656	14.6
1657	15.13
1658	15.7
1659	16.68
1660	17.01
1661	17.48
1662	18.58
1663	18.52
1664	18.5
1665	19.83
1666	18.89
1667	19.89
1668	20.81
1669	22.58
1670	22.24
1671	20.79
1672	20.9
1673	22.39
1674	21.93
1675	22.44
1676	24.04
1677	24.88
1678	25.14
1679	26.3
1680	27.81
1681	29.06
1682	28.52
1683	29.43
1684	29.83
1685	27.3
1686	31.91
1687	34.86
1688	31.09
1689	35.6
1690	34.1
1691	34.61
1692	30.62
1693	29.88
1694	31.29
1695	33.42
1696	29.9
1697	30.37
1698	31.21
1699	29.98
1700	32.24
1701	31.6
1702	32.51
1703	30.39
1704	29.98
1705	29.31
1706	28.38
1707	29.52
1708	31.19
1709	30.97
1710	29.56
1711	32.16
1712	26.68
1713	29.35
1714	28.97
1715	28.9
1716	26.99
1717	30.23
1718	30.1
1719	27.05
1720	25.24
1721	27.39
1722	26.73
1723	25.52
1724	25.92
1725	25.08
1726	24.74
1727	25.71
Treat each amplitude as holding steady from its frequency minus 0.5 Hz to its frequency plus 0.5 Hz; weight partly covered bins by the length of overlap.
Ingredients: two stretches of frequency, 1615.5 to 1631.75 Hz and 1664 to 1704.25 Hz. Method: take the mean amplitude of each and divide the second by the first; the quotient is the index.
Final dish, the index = 1.87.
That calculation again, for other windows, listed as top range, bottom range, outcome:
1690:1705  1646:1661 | 2.31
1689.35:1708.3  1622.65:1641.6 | 2.37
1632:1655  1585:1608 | 0.59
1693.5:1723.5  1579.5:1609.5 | 1.37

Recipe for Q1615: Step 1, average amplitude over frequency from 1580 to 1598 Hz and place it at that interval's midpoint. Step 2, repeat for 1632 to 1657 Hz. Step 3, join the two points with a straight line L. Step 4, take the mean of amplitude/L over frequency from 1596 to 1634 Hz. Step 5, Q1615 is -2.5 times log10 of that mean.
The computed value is 0.080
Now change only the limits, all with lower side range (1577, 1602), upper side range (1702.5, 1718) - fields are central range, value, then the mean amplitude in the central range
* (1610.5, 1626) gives 0.413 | 16.6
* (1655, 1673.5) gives 0.392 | 18.8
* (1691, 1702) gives -0.092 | 31.3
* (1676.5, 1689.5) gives -0.052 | 29.4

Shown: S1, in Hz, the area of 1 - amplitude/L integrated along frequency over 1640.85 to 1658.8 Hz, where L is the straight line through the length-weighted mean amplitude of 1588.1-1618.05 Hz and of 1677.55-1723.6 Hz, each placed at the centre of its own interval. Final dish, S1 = 8.69 Hz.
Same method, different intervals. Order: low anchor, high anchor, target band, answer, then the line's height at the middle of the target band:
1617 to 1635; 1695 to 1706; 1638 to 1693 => 7.6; 22.9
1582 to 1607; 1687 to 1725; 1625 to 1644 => 9.1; 24.4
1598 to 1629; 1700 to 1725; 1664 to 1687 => 0.2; 24.6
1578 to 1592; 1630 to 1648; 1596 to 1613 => 0.4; 19.7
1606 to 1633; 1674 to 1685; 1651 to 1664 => 4.2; 22.7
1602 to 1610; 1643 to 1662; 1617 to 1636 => 3.0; 16.5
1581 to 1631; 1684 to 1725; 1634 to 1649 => 6.9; 22.9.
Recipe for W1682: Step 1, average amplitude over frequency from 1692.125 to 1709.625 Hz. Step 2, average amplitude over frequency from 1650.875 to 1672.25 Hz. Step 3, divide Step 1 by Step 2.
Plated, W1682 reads 1.8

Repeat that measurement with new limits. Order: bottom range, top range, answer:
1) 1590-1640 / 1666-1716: 1.67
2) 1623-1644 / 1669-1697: 2.16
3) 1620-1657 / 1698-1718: 2.31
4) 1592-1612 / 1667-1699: 1.41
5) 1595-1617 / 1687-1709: 1.65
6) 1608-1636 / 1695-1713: 1.98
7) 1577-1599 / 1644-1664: 0.61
